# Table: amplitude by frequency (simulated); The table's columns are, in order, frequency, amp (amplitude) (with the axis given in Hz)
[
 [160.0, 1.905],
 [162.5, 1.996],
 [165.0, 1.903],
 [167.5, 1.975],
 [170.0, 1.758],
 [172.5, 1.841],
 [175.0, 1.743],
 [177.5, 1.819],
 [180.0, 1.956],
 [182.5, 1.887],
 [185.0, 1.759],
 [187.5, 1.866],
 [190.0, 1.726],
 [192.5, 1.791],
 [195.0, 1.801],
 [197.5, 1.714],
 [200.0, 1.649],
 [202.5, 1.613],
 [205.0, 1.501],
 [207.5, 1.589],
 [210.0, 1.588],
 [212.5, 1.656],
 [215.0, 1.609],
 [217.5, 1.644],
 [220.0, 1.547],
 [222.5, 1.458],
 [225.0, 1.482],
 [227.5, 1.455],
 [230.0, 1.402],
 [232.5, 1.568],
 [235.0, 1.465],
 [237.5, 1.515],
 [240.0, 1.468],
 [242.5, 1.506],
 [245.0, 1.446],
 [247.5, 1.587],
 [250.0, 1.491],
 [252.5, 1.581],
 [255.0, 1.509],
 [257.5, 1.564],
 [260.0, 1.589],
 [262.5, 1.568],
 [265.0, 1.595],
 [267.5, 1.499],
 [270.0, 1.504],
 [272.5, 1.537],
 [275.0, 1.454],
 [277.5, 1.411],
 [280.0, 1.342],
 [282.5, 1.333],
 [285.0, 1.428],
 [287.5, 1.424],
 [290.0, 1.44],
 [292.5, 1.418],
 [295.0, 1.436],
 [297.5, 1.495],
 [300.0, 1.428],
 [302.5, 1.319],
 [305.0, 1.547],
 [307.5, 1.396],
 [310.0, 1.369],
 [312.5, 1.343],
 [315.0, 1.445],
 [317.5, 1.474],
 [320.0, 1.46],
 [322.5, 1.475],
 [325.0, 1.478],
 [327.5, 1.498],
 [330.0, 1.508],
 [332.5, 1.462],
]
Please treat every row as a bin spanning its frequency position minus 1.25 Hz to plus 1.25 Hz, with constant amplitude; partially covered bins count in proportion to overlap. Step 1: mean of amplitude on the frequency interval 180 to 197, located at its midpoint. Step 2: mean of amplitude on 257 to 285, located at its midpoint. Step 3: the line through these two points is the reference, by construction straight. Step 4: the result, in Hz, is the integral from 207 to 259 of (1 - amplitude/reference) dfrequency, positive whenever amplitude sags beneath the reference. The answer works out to 3.3 Hz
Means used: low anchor 1.81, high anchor 1.49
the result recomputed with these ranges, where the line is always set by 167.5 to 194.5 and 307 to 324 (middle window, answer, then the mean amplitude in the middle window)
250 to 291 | 1.89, 1.49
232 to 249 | 1.46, 1.5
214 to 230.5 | 1.78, 1.52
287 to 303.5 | 0.67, 1.42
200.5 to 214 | 1.17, 1.59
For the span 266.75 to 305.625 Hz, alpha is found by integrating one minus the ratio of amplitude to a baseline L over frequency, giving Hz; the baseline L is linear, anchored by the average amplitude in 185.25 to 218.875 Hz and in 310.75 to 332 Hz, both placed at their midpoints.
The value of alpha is 2.2 Hz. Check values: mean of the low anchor 1.67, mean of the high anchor 1.46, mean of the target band 1.44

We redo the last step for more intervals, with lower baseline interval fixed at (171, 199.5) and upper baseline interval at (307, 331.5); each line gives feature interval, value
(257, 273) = 0.4 Hz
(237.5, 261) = 1.5 Hz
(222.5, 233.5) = 1.4 Hz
